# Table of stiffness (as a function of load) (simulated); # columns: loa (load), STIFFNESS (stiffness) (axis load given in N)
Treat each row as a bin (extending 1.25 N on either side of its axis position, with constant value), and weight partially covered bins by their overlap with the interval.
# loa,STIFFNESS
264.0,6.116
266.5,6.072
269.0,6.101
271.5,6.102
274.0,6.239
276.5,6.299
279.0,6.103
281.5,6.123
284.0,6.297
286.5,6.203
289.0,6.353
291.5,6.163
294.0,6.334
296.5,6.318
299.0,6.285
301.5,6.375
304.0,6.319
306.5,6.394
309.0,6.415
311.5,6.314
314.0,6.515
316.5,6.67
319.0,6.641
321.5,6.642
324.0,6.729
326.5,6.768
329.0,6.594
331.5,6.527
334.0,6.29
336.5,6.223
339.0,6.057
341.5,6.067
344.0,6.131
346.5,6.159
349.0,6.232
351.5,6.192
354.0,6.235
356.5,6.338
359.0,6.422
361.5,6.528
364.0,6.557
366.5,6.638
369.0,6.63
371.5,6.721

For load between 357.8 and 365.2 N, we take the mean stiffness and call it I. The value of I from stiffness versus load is 6.5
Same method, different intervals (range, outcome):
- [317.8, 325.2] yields 6.67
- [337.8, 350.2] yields 6.13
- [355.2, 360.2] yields 6.38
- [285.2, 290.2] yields 6.28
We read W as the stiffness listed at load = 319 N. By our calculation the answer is 6.641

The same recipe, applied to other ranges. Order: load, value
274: 6.239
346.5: 6.159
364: 6.557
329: 6.594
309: 6.415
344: 6.131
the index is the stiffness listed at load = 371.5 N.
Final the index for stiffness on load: 6.721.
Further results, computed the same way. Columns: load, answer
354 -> 6.235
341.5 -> 6.067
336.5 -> 6.223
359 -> 6.422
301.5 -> 6.375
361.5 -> 6.528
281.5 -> 6.123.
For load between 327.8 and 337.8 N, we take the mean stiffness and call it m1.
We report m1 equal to 6.41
